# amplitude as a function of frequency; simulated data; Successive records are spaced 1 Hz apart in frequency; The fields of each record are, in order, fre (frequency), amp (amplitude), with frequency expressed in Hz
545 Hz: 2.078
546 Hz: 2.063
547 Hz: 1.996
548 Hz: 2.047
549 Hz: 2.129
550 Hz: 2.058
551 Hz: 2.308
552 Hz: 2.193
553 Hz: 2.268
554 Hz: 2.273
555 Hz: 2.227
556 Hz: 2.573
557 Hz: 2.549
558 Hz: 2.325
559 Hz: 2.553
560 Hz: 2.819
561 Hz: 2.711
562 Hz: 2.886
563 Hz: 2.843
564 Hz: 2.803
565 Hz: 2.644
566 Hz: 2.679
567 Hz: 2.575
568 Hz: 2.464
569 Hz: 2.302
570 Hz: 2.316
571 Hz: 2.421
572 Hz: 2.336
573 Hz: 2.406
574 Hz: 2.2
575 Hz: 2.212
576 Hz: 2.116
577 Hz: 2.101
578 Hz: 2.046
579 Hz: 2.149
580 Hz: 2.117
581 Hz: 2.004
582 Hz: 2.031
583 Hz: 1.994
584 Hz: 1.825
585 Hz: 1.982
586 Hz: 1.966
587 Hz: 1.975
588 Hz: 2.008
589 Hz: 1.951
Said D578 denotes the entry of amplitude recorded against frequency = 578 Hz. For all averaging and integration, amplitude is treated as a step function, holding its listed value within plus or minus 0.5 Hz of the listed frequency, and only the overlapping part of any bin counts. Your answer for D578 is 2.046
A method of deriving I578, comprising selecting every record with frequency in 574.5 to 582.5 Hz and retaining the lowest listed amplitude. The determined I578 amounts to 2.004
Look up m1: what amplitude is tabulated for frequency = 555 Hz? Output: 2.227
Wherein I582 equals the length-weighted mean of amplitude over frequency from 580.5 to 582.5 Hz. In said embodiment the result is 2.02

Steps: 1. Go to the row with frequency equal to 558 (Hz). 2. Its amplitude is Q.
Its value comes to 2.325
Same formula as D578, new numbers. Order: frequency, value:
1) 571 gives 2.421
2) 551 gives 2.308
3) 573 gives 2.406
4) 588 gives 2.008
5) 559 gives 2.553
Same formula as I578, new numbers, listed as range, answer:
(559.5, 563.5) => 2.711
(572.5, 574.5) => 2.2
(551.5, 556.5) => 2.193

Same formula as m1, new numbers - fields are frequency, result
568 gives 2.464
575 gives 2.212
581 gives 2.004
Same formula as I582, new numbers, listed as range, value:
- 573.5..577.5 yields 2.16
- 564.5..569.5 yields 2.53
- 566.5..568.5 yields 2.52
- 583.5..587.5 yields 1.94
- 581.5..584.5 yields 1.95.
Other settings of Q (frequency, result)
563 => 2.843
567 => 2.575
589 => 1.951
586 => 1.966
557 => 2.549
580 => 2.117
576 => 2.116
